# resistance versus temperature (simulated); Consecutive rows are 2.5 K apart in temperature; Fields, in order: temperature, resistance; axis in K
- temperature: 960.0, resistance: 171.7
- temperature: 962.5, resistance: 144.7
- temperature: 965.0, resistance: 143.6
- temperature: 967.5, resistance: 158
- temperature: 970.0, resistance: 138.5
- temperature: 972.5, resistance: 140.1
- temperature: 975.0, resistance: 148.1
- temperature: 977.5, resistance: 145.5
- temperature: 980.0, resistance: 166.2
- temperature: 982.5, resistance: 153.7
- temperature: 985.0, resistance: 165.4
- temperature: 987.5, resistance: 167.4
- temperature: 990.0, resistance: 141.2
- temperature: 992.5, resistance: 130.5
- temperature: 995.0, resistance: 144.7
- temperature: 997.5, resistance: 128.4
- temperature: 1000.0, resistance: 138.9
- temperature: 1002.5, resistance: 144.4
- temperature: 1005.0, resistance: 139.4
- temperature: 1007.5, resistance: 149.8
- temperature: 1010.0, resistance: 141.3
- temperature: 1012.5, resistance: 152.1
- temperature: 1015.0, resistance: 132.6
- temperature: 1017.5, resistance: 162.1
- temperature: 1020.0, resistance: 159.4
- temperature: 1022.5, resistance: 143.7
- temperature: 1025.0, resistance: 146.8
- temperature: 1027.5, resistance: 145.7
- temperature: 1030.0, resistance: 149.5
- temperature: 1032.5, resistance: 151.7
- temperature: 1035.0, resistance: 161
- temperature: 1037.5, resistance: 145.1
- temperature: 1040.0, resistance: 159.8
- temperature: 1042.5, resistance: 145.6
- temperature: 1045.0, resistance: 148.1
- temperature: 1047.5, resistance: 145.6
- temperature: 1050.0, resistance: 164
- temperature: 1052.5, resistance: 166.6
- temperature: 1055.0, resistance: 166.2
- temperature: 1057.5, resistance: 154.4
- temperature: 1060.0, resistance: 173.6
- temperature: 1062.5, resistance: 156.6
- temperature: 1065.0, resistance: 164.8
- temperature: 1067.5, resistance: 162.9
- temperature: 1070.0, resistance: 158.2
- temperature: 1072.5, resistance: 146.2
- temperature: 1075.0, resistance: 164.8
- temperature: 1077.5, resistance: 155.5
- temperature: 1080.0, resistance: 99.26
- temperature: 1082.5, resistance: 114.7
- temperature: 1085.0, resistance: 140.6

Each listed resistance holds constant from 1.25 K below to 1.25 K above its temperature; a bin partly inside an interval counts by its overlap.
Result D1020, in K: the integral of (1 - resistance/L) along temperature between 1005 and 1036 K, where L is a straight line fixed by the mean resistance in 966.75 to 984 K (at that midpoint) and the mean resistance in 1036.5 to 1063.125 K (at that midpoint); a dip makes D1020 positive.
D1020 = 1.0 K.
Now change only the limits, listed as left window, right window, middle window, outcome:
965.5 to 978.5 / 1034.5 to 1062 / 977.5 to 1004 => 0.1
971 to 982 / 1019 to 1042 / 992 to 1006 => 1.2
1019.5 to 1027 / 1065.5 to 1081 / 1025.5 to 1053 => -0.7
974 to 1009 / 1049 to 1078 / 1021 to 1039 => 0.6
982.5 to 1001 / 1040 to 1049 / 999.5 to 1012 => 0.3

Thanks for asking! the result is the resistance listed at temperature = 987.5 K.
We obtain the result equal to 167.4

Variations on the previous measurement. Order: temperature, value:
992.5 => 130.5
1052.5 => 166.6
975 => 148.1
